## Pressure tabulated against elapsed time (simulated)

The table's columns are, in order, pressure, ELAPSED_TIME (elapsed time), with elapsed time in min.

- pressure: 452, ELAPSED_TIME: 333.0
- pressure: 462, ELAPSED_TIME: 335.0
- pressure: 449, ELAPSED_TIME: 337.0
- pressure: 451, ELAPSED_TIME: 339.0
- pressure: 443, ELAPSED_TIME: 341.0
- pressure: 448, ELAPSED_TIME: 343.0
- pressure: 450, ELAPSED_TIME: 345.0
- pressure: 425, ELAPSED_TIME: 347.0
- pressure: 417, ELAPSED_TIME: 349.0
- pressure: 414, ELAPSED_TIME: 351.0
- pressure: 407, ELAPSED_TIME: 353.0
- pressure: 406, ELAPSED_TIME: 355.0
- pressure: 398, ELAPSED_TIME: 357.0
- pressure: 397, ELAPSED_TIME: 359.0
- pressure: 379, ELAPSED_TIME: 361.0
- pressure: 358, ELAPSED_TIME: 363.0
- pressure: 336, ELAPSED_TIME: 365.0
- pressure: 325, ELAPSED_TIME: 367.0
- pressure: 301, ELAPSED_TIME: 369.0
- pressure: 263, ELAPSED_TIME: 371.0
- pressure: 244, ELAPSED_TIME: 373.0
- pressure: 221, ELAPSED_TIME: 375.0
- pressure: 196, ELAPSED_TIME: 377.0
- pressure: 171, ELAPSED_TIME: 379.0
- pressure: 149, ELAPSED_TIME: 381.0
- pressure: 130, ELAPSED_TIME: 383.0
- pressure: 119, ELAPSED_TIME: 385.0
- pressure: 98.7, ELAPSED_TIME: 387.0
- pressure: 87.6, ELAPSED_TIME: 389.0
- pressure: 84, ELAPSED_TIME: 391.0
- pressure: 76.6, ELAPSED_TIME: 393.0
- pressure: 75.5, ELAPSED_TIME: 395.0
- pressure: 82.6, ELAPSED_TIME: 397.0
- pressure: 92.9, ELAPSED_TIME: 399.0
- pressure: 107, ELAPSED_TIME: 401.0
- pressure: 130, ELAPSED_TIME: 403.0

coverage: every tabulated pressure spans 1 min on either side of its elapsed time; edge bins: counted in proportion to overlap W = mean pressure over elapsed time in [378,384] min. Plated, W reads 150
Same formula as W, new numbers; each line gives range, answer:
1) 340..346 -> 447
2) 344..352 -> 426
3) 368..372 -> 282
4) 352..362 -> 397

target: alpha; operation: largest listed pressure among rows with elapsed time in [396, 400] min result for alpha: 92.9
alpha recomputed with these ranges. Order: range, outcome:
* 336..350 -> 451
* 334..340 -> 462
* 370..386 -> 263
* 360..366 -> 379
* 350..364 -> 414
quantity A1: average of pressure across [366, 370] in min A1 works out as 313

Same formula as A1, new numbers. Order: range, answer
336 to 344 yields 448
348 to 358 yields 408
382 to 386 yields 124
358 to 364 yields 378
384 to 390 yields 102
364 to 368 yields 330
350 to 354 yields 410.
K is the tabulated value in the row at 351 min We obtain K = 414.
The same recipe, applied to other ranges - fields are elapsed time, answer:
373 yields 244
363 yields 358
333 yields 452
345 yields 450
